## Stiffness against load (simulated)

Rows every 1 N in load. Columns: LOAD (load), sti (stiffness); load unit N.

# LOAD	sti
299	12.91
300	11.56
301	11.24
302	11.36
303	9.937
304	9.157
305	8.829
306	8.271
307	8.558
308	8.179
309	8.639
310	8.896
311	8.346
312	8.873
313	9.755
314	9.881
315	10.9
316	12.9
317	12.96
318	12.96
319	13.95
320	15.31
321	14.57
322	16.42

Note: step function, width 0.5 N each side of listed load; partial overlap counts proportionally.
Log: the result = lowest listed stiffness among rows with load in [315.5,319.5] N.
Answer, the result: 12.9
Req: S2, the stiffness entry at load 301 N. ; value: 11.24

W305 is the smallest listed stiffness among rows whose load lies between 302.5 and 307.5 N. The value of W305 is 8.271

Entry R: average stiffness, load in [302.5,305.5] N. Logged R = 9.31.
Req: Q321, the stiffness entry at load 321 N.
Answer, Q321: 14.57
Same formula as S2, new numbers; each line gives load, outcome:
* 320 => 15.31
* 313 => 9.755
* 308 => 8.179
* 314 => 9.881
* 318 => 12.96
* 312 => 8.873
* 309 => 8.639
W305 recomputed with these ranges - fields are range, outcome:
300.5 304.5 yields 9.157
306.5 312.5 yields 8.179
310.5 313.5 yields 8.346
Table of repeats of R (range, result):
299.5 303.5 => 11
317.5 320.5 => 14.1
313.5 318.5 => 11.9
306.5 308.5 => 8.37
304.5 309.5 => 8.5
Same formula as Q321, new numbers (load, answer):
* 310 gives 8.896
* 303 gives 9.937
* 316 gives 12.9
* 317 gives 12.96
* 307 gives 8.558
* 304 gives 9.157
